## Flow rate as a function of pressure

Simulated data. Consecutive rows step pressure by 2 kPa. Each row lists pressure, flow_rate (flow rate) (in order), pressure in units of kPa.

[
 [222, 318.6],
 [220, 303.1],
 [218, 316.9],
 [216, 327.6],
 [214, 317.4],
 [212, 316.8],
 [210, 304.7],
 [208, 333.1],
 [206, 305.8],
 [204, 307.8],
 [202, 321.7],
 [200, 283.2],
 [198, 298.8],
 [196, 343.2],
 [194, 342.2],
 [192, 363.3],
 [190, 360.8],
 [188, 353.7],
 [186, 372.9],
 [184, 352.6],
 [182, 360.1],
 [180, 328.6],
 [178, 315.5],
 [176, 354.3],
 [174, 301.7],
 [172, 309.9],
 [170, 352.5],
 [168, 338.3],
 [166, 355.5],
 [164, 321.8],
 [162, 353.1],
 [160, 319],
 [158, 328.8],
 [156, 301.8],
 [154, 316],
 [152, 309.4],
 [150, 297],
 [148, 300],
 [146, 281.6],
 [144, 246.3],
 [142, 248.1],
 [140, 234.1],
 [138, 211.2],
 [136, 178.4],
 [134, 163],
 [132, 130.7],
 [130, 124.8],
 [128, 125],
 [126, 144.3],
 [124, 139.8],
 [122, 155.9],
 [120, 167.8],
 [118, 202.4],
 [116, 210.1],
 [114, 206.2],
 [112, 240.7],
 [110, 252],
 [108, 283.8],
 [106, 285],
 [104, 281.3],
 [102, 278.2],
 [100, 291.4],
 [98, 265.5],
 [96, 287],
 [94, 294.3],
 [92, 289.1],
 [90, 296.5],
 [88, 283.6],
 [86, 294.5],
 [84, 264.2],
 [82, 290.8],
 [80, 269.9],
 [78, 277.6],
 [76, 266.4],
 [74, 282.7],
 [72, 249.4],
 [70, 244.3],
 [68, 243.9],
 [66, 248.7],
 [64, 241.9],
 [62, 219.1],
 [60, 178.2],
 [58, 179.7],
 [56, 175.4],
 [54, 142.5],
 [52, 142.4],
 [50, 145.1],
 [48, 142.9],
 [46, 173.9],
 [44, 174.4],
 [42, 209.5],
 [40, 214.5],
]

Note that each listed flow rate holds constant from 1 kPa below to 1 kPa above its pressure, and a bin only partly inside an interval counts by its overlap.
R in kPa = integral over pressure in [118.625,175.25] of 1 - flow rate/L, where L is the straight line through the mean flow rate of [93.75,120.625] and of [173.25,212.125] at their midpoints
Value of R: 8.0 kPa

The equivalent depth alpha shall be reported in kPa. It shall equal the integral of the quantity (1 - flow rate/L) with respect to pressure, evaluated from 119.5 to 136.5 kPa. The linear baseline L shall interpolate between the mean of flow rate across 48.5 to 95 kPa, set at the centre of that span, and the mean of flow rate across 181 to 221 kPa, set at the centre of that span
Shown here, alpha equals 8.1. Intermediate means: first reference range 239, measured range 146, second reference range 329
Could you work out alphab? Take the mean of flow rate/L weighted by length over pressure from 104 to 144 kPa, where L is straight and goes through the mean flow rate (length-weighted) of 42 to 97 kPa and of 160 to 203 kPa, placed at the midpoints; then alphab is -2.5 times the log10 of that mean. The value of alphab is 0.38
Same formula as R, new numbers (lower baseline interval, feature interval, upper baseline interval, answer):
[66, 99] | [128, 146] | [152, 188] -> 6.9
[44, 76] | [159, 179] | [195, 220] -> -3.3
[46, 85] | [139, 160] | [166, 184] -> 1.4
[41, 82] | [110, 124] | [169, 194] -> 3.9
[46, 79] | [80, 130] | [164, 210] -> 1.5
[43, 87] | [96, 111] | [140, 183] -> -1.2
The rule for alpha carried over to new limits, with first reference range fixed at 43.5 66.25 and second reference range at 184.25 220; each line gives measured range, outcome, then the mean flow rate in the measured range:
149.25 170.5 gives -3.1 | 326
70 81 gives -3.7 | 267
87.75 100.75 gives -4.1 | 287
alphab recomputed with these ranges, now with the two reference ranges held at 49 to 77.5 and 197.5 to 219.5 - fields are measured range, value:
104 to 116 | -0.03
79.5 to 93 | -0.24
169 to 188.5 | -0.16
